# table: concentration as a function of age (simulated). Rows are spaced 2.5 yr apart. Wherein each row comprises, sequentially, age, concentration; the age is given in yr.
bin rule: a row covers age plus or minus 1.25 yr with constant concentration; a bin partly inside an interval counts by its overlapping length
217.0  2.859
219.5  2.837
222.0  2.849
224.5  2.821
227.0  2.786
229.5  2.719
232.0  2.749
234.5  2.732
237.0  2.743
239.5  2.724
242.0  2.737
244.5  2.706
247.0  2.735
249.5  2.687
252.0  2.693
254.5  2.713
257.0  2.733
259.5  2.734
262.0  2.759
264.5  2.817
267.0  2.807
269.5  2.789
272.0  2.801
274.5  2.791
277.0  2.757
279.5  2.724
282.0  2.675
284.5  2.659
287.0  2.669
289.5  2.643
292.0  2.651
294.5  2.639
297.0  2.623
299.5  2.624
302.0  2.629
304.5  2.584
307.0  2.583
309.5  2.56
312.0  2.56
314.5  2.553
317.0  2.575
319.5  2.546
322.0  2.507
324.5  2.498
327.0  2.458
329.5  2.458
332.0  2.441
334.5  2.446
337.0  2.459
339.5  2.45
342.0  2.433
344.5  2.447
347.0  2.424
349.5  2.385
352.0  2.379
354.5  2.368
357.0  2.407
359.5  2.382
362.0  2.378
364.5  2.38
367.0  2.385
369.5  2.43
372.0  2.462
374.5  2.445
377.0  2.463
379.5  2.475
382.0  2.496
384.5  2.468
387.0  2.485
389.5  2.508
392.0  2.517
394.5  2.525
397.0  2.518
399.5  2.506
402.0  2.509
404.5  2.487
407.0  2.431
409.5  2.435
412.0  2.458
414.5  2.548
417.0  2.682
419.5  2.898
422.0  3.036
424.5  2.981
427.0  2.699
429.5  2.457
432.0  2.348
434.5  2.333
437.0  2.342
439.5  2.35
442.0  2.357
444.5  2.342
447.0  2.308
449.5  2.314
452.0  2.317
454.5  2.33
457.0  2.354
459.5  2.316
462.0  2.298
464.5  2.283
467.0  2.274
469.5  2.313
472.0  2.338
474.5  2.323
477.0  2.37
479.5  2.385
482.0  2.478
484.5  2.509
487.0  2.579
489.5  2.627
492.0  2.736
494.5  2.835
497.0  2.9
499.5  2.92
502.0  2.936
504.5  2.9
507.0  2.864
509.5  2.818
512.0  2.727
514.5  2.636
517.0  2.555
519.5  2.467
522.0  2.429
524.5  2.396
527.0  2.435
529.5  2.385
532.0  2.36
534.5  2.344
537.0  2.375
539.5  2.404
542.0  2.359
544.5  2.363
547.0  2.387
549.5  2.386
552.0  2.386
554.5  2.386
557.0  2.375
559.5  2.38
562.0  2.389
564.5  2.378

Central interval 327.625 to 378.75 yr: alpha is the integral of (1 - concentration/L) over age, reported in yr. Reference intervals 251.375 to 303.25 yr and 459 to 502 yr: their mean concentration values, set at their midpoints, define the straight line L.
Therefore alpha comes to 4.2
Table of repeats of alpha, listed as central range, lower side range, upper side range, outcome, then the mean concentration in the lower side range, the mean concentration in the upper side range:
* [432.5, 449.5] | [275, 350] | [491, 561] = 1.44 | 2.56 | 2.55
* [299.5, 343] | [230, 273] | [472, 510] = 3.25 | 2.74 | 2.66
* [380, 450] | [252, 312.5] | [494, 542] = 3.40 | 2.69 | 2.6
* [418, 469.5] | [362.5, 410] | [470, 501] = 1.77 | 2.47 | 2.58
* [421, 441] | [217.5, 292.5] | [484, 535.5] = 0.84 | 2.74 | 2.64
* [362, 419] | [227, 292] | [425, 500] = 1.35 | 2.73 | 2.45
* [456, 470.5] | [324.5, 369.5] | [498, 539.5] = 1.32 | 2.42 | 2.59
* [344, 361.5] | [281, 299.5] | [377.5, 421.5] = 1.27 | 2.65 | 2.53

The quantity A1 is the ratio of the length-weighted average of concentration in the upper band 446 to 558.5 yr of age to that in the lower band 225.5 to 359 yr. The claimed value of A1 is 0.95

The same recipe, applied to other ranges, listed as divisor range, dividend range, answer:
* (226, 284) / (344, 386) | 0.88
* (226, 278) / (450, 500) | 0.90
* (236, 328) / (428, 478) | 0.88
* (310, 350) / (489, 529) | 1.09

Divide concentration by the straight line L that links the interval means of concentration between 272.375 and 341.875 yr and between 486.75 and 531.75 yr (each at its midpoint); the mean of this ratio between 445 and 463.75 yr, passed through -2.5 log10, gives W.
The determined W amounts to 0.143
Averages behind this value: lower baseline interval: 2.58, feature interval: 2.32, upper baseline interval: 2.67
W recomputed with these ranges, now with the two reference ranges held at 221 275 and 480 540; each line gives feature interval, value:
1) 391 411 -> 0.08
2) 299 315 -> 0.06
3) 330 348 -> 0.11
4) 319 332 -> 0.09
